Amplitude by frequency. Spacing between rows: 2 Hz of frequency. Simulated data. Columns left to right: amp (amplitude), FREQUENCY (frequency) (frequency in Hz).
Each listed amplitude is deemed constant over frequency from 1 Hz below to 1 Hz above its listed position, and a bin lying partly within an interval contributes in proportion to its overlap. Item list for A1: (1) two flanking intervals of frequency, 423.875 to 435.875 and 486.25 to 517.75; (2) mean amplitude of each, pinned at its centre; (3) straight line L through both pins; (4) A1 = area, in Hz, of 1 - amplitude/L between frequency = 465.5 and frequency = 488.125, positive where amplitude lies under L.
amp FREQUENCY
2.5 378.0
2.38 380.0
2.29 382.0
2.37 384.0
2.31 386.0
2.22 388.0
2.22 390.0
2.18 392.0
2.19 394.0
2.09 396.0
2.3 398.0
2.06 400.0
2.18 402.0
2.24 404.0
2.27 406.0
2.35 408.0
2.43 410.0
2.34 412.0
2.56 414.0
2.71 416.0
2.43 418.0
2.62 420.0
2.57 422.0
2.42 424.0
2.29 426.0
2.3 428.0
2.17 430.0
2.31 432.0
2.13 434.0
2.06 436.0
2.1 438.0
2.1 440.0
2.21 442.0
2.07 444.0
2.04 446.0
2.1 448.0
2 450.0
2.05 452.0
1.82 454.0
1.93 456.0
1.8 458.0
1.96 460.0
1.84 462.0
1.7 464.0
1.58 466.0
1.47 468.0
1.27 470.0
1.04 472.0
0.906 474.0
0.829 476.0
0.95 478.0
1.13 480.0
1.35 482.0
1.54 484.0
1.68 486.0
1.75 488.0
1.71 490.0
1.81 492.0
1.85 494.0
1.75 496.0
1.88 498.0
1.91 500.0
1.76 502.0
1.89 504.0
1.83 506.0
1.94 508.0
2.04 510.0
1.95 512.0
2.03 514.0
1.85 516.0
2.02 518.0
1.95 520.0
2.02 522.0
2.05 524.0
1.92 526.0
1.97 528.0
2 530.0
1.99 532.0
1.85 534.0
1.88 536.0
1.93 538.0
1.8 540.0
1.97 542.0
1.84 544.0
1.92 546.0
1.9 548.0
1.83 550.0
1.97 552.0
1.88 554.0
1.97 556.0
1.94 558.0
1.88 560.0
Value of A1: 8.2 Hz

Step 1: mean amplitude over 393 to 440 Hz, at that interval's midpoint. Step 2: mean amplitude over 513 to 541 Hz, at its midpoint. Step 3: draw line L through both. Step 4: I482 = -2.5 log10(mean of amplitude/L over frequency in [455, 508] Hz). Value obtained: 0.30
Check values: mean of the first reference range 2.31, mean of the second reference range 1.95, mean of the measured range 1.59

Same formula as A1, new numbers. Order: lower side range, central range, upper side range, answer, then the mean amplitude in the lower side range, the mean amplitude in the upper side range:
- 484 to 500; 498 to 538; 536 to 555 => -2.4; 1.77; 1.89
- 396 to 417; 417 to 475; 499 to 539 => 6.0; 2.33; 1.94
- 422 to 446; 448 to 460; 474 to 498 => -0.1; 2.21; 1.48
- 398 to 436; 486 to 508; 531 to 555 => 2.6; 2.35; 1.9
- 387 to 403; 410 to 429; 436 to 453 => -3.0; 2.18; 2.08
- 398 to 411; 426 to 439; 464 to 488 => -2.1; 2.26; 1.29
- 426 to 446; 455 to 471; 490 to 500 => 2.5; 2.16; 1.82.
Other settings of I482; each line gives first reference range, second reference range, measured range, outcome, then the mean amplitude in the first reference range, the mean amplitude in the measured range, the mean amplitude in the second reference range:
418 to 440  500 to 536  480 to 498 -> 0.23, 2.29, 1.66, 1.94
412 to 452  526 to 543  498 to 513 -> 0.07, 2.27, 1.9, 1.92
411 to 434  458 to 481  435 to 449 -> -0.07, 2.42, 2.1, 1.35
